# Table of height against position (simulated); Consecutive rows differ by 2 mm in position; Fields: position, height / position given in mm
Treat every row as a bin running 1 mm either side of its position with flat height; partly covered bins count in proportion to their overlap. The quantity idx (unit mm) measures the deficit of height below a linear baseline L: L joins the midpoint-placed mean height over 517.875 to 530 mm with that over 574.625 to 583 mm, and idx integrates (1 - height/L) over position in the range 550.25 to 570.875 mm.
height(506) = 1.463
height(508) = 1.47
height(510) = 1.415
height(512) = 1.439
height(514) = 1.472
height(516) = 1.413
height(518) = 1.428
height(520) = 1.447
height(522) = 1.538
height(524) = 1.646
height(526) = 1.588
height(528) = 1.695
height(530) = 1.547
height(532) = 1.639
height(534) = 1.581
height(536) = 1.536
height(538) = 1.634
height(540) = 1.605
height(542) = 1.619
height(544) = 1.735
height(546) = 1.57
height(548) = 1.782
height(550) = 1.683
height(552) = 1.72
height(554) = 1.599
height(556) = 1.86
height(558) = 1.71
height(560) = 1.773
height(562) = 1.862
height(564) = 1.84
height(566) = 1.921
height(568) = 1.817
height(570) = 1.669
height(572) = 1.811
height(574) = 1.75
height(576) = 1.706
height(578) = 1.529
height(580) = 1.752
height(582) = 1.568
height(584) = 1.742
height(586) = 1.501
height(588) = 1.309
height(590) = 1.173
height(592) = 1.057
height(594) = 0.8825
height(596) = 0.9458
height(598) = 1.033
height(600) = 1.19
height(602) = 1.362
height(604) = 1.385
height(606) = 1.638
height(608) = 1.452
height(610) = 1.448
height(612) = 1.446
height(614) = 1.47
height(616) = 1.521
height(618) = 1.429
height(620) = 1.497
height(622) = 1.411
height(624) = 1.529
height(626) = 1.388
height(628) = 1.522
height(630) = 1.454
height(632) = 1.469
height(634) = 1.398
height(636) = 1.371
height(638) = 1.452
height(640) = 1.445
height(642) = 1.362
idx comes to -2.0 mm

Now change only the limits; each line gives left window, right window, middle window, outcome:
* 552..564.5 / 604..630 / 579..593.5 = 1.8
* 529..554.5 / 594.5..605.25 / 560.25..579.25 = -4.7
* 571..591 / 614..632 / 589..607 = 4.1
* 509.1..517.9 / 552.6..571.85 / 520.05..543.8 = -0.5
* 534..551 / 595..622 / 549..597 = -2.1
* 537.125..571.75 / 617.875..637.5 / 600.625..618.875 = 0.7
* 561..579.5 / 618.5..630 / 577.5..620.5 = 6.1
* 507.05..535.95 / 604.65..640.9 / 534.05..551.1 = -1.5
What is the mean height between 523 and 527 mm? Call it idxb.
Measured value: 1.62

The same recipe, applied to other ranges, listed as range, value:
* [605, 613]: 1.5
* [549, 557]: 1.72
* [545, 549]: 1.68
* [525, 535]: 1.61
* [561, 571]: 1.82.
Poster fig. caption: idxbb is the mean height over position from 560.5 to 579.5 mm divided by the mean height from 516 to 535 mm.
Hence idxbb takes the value 1.1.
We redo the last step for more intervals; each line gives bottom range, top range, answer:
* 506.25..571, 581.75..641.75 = 0.85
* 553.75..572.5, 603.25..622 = 0.82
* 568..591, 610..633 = 0.92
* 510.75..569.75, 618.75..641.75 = 0.88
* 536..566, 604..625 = 0.86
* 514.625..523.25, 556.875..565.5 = 1.23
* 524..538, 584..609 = 0.79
